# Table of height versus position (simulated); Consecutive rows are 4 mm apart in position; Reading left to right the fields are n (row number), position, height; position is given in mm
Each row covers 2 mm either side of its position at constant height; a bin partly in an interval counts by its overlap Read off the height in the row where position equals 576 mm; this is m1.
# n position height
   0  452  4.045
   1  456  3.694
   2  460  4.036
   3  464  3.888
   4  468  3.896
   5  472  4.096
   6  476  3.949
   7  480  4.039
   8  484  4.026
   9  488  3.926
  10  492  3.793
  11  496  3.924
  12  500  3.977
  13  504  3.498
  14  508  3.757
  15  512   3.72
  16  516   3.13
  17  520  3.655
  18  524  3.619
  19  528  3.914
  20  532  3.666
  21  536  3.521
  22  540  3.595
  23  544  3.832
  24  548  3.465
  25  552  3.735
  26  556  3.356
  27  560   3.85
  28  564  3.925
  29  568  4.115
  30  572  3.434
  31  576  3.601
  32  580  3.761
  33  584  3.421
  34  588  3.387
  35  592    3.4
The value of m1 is 3.601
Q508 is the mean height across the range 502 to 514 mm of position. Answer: 3.66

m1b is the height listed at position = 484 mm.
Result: 4.026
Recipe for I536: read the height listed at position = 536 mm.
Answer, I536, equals 3.521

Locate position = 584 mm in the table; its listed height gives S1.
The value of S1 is 3.421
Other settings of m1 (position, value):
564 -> 3.925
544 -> 3.832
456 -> 3.694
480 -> 4.039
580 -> 3.761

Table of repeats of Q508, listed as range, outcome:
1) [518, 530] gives 3.73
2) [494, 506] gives 3.8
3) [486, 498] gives 3.88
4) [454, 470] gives 3.88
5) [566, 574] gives 3.77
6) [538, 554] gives 3.66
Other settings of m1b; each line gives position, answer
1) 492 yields 3.793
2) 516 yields 3.13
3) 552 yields 3.735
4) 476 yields 3.949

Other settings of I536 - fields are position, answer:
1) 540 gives 3.595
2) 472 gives 4.096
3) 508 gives 3.757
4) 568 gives 4.115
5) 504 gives 3.498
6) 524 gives 3.619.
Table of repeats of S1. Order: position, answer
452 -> 4.045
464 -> 3.888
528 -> 3.914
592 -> 3.4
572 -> 3.434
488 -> 3.926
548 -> 3.465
